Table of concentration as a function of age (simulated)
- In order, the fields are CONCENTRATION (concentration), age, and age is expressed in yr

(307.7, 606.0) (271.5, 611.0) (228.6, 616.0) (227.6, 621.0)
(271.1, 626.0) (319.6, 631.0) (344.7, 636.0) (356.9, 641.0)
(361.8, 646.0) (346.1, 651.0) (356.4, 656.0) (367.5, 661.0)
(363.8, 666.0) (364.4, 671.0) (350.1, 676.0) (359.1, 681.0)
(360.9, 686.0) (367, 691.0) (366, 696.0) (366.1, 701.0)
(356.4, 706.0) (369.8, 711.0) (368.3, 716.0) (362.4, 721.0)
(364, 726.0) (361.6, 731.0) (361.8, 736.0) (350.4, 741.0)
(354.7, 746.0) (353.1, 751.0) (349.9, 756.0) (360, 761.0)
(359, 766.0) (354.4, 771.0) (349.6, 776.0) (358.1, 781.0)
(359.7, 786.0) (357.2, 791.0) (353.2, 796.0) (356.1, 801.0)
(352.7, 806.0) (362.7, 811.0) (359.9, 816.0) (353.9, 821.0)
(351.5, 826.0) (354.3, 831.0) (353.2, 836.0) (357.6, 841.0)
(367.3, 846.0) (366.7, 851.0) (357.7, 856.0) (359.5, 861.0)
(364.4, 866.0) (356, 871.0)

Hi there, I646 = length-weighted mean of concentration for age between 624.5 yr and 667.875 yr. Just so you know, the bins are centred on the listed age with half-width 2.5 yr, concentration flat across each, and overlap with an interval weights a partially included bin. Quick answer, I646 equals 344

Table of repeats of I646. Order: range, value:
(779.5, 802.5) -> 357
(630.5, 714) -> 358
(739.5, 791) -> 355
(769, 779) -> 352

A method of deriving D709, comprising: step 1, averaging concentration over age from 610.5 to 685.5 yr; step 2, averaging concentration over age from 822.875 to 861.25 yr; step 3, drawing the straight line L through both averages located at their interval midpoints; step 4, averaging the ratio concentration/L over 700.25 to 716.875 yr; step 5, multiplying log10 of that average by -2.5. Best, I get -0.08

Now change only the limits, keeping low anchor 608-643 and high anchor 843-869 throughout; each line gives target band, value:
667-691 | -0.18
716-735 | -0.14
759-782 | -0.07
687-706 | -0.17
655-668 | -0.21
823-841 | 0.00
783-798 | -0.05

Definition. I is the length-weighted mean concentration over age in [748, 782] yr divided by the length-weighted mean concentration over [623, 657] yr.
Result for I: 1.06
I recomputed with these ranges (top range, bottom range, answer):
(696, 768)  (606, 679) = 1.11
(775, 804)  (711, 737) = 0.98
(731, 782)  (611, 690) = 1.07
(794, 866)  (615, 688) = 1.07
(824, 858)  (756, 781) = 1.01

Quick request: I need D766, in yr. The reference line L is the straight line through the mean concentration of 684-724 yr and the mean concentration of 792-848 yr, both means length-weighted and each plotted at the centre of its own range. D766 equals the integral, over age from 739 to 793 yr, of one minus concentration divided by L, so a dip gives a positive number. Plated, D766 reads 0.8 yr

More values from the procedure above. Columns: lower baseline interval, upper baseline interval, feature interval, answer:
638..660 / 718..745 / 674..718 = -0.6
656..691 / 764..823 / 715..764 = 0.0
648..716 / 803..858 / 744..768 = 0.3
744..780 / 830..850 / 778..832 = 0.1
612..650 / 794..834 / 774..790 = -0.5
